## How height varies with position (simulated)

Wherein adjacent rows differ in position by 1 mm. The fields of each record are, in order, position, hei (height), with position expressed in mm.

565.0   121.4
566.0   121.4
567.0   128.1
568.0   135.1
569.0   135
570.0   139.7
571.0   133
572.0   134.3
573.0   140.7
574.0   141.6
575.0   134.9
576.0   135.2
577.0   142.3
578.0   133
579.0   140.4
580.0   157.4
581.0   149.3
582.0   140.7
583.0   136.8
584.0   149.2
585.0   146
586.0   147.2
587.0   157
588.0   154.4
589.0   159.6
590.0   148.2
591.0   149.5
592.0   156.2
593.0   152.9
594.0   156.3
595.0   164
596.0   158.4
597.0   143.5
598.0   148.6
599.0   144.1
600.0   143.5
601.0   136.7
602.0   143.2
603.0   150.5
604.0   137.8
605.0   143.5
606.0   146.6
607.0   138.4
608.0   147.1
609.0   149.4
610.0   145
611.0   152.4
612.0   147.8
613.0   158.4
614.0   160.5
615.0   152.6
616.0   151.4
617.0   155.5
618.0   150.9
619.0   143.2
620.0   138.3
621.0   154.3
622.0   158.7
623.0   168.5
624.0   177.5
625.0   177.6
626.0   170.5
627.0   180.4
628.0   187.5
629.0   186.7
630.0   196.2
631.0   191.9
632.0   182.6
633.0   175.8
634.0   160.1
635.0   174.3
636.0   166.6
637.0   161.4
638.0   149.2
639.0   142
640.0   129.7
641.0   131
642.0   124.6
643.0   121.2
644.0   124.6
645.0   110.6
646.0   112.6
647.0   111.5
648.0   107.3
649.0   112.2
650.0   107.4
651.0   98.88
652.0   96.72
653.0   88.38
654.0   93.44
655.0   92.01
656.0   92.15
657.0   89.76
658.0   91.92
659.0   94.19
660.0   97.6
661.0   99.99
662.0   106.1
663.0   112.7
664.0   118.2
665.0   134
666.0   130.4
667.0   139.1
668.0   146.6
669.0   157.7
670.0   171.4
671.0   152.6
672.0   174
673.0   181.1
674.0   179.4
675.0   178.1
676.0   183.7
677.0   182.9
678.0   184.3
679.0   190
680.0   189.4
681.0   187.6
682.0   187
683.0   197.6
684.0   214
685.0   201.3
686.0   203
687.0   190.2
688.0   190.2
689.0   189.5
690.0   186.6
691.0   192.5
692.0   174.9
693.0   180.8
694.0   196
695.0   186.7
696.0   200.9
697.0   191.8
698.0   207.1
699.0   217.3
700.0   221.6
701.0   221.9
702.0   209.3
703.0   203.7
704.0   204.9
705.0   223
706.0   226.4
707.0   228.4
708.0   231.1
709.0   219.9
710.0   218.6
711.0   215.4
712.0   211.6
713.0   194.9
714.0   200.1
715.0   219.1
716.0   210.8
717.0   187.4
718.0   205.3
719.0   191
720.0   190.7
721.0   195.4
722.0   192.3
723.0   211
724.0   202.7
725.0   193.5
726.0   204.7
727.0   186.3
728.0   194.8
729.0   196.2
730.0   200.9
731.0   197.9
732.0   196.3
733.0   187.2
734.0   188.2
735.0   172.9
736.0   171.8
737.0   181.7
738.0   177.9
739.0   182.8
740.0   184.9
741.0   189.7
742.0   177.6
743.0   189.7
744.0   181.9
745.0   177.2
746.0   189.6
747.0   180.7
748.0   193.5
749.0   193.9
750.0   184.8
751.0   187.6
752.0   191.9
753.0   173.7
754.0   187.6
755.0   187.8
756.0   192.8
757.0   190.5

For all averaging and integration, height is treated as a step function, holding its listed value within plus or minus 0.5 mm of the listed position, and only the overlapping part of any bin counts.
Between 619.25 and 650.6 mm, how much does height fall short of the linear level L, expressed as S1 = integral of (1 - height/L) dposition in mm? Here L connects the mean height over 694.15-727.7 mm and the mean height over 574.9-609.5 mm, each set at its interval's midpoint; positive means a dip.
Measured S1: 3.10 mm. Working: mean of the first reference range 147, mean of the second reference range 207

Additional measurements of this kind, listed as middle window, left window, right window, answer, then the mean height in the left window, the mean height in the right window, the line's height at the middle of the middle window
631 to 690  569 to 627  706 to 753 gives 8.90 mm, 149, 195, 171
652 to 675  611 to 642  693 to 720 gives 7.38 mm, 162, 209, 183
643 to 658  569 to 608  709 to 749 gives 5.73 mm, 146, 194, 167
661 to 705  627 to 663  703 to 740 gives -3.95 mm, 129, 200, 165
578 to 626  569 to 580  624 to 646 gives -1.09 mm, 138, 159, 148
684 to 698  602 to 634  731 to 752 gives -1.41 mm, 160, 185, 175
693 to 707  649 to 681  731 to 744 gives -4.40 mm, 135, 184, 158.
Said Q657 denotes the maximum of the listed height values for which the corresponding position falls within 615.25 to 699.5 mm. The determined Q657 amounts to 217.3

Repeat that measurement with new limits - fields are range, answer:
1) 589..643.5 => 196.2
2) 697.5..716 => 231.1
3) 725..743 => 204.7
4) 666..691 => 214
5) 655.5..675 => 181.1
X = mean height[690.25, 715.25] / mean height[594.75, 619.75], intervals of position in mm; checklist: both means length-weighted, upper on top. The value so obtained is 1.40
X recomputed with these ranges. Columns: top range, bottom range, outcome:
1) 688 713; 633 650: 1.54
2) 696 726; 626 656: 1.51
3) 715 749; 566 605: 1.32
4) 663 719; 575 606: 1.30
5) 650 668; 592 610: 0.72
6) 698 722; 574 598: 1.42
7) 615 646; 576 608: 1.07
